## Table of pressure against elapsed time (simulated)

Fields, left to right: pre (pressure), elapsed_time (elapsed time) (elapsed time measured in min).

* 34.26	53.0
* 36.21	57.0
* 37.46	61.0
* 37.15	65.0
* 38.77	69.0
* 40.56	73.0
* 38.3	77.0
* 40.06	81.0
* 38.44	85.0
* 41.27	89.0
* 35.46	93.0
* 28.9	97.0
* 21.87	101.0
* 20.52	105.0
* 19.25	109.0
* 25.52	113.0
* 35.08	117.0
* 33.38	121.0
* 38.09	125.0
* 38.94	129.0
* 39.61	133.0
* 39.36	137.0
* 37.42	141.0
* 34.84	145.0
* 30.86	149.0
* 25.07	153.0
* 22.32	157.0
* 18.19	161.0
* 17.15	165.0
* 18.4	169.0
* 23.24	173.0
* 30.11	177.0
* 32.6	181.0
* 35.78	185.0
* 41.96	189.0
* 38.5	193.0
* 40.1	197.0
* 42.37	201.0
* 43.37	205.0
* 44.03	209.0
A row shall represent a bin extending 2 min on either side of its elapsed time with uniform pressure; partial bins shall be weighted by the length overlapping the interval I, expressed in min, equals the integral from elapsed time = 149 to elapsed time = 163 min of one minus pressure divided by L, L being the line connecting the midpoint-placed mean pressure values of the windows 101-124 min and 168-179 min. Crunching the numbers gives 1.1 min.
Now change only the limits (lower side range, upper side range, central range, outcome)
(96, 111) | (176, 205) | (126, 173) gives 0.8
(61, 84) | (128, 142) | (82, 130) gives 9.2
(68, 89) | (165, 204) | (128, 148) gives -1.0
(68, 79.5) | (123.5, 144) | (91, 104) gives 3.6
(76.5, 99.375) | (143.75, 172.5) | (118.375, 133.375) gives -3.9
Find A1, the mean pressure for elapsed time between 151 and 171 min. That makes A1 20.2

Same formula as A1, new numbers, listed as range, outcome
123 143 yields 38.7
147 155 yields 28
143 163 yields 26.3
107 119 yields 26.6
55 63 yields 36.8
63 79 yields 38.7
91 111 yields 25.2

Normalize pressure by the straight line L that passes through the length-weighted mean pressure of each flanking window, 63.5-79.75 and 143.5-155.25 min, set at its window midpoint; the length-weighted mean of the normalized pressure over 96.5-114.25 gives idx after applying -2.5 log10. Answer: 0.47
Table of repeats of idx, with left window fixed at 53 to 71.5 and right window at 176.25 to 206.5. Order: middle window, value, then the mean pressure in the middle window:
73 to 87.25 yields -0.05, 39.2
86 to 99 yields 0.06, 35.5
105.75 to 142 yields 0.13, 33.5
